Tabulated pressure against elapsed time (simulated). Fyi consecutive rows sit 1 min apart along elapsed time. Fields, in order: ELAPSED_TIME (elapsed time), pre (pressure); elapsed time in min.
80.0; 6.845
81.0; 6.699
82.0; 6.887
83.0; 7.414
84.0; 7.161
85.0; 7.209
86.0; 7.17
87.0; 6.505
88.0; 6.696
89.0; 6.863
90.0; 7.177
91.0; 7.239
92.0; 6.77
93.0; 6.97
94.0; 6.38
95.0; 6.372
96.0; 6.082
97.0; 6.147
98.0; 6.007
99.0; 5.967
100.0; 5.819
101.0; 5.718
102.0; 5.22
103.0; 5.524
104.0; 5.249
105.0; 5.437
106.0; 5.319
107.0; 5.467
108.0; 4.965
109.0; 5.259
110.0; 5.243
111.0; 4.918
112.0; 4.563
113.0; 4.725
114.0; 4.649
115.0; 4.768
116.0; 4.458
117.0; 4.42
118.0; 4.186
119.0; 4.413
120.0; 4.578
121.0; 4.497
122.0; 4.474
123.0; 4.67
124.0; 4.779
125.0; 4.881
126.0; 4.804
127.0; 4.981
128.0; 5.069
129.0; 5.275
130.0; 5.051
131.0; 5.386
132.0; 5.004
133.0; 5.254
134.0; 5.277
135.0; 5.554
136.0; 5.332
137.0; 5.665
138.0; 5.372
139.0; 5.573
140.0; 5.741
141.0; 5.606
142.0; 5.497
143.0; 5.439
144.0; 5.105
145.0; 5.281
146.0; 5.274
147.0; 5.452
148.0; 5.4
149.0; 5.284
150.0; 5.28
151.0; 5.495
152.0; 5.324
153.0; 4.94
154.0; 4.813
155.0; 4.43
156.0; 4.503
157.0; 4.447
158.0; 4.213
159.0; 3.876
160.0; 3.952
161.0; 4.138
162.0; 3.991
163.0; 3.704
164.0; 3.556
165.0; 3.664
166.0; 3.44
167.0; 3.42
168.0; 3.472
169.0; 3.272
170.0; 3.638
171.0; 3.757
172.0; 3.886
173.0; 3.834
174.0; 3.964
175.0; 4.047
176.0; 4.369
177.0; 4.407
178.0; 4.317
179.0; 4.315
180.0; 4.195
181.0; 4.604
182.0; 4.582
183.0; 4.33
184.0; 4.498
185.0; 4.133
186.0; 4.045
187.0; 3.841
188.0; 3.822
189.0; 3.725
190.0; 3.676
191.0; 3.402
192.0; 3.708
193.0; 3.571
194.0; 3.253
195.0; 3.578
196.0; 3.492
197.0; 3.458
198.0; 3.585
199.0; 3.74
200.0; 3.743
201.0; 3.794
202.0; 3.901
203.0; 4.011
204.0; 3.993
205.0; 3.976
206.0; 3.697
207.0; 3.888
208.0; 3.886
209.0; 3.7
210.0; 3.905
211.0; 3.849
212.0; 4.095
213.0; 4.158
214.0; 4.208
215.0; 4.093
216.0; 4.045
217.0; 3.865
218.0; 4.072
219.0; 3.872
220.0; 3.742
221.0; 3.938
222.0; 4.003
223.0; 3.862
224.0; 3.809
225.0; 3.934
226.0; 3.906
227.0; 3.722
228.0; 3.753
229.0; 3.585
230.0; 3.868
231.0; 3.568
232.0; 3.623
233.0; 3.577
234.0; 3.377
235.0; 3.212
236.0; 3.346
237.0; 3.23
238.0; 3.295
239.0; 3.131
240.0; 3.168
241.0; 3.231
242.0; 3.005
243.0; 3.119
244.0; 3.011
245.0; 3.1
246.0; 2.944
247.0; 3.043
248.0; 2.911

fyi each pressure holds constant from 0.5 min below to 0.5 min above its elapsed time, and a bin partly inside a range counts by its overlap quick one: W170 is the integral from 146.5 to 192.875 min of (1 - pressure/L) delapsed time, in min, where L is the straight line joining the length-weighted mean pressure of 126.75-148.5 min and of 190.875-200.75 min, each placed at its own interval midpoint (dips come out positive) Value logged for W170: 1.7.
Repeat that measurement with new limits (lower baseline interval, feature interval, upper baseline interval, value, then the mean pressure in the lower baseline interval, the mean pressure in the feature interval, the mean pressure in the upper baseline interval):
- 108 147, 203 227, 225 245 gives -1.4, 5.03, 3.93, 3.41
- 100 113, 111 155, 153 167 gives -4.0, 5.24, 5.05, 4.06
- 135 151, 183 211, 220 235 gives 3.5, 5.43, 3.79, 3.73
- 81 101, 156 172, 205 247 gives 3.9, 6.65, 3.8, 3.64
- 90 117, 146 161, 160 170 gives -2.9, 5.59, 4.81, 3.65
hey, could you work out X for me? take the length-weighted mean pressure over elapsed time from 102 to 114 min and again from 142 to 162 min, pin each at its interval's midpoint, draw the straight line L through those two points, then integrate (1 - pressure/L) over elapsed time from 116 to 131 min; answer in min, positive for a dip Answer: 0.9 min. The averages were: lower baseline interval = 5.13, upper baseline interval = 4.87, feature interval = 4.73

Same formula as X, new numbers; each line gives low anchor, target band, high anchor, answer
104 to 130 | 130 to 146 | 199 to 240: -2.7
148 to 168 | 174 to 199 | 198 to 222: 1.0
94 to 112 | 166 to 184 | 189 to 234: 1.5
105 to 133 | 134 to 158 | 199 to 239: -3.4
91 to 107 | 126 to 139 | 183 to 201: -0.3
